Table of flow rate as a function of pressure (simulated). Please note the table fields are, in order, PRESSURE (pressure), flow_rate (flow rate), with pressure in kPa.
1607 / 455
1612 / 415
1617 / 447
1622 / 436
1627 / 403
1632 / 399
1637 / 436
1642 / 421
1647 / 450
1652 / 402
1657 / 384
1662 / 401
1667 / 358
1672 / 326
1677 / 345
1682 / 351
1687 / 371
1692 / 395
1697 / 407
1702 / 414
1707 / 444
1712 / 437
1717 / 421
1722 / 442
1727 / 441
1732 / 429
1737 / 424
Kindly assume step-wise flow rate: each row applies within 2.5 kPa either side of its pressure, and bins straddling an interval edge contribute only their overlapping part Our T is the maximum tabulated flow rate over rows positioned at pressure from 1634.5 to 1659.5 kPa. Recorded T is 450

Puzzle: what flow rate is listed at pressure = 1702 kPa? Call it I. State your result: 414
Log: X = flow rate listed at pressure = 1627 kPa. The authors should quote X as 403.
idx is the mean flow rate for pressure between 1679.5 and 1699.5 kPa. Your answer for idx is 381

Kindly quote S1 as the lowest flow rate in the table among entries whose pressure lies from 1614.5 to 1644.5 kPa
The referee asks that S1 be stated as 399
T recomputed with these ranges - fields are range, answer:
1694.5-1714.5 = 444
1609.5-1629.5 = 447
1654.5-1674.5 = 401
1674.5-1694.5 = 395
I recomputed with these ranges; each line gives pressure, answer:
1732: 429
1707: 444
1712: 437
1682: 351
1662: 401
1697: 407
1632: 399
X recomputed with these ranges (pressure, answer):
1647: 450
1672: 326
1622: 436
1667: 358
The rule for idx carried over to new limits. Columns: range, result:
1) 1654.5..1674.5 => 367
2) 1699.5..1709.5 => 429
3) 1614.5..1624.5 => 442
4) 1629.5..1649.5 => 426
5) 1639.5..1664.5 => 412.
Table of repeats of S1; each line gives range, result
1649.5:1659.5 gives 384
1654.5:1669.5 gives 358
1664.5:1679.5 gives 326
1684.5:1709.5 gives 371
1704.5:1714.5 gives 437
